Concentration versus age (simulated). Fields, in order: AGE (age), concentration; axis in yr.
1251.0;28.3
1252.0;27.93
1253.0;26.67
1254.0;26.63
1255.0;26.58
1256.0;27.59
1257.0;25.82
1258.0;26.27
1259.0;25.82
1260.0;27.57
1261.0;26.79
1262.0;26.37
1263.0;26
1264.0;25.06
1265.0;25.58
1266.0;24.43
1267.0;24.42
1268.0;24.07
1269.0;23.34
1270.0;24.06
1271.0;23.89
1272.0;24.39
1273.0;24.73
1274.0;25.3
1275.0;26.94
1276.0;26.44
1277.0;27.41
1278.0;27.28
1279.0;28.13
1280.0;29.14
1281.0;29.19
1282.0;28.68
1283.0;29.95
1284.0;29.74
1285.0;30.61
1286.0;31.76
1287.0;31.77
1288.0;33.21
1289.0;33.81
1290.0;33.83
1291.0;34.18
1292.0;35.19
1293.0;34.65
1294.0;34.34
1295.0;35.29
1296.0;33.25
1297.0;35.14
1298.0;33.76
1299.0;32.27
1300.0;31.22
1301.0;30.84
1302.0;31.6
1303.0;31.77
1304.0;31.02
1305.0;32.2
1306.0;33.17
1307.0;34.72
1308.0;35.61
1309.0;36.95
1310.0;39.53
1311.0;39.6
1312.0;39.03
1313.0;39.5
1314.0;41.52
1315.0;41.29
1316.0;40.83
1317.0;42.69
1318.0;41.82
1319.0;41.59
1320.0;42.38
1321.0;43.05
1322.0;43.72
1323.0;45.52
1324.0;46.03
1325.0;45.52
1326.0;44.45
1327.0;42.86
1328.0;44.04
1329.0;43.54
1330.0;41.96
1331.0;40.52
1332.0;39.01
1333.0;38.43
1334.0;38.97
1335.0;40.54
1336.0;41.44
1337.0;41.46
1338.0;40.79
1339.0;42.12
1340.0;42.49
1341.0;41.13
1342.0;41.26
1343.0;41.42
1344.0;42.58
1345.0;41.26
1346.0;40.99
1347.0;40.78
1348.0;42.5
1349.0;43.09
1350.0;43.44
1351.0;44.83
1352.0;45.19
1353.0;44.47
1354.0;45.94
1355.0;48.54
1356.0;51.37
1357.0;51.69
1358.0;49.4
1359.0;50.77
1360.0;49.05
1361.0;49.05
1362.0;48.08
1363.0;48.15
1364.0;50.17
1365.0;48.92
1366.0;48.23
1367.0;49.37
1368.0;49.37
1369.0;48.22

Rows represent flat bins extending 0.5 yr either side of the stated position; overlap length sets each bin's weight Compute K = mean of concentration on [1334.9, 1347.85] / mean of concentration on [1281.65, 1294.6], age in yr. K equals 1.28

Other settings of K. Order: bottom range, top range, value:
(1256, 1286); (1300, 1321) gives 1.41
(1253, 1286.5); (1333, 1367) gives 1.68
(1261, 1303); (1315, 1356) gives 1.46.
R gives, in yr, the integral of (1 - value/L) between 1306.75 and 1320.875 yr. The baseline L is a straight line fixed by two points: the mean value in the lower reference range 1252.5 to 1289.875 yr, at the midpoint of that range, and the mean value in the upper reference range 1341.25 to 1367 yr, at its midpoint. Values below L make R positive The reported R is -1.16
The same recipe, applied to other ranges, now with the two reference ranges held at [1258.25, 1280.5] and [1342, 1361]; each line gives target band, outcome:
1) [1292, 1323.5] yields -1.8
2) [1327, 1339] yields 0.0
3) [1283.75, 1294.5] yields -0.9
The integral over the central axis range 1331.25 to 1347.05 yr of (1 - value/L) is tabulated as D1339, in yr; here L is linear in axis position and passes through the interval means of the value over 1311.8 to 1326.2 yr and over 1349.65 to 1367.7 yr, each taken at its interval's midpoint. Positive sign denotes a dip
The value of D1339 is 1.6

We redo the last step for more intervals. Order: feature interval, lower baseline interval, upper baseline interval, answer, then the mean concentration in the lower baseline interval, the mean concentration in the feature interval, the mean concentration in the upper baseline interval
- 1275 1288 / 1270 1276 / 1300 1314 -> -0.77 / 25.1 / 29.2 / 35.1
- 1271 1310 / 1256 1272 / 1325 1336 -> 0.65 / 25.3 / 31.3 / 41.6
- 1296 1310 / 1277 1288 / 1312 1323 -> 1.32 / 29.7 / 33.3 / 41.9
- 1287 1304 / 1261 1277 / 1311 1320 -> 0.39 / 25.1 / 33.3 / 41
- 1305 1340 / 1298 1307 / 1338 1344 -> -3.72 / 32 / 40.9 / 41.7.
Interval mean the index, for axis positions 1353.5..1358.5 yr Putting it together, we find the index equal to 49.4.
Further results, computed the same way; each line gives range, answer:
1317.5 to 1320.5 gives 41.9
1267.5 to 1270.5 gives 23.8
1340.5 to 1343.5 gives 41.3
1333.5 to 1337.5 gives 40.6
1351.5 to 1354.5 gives 45.2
